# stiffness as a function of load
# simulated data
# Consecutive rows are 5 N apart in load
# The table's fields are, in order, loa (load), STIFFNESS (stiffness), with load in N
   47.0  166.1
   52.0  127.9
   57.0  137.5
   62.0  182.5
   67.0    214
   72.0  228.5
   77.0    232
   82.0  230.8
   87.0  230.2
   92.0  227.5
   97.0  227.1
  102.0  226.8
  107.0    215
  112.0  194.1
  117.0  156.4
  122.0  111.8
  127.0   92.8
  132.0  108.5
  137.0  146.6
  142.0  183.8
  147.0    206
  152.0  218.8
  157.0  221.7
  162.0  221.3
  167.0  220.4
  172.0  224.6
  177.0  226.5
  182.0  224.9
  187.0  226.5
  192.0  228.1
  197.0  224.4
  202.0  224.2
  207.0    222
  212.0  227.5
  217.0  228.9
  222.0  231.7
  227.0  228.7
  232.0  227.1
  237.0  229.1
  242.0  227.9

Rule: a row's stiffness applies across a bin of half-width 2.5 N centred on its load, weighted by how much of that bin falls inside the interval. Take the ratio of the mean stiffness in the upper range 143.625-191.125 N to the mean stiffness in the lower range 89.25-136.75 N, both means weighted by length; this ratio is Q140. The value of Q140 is 1.28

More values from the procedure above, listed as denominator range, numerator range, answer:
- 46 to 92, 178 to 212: 1.14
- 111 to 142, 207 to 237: 1.68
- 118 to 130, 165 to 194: 2.06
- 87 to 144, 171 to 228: 1.30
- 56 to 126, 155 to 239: 1.13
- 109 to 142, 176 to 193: 1.62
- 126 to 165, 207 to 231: 1.28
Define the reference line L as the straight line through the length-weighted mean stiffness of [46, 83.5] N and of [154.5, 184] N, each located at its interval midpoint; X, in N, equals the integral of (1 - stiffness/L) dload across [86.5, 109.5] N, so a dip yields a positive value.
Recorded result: -2.82 N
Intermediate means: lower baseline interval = 190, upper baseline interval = 223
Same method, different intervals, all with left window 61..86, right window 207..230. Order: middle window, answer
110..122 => 3.3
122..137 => 7.6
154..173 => 0.3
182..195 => 0.0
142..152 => 0.9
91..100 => -0.2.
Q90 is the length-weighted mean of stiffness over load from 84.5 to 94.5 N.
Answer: 229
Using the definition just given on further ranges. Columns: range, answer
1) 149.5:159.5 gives 220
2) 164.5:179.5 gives 224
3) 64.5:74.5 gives 221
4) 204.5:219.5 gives 226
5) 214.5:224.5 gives 230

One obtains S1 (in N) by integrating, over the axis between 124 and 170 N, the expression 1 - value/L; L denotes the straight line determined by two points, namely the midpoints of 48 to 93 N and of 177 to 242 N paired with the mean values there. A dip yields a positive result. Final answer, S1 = 7.6 N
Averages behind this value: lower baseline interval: 199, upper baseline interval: 227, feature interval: 180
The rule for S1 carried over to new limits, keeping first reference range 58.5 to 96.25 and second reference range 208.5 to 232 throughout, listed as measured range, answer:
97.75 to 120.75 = 2.6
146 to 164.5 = 0.5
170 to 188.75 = 0.0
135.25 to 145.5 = 2.4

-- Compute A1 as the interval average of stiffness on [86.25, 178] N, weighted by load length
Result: 191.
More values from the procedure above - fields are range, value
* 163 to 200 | 225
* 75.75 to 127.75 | 198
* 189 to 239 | 227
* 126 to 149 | 150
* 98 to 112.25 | 216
